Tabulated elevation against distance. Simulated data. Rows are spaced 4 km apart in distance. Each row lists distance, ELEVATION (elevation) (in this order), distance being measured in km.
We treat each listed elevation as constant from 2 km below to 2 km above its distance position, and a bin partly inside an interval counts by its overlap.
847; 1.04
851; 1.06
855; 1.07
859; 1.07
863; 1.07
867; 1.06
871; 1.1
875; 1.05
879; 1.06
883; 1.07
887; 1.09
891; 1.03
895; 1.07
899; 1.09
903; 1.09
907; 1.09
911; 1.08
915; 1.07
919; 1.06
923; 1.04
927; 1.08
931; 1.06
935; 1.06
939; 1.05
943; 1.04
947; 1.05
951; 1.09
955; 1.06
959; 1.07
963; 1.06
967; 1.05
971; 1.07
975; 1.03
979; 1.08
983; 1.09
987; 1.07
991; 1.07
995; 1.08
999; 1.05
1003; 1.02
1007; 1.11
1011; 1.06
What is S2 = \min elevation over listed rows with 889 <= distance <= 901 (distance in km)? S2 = 1.03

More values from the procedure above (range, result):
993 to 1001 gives 1.05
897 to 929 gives 1.04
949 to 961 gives 1.06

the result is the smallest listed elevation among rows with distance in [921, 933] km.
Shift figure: 1.04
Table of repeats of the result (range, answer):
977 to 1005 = 1.02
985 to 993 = 1.07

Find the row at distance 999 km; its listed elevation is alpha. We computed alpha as 1.05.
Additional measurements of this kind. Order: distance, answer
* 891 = 1.03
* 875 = 1.05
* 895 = 1.07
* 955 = 1.06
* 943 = 1.04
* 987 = 1.07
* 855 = 1.07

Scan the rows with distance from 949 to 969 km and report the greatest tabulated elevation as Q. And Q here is 1.09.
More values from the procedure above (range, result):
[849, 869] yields 1.07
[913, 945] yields 1.08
